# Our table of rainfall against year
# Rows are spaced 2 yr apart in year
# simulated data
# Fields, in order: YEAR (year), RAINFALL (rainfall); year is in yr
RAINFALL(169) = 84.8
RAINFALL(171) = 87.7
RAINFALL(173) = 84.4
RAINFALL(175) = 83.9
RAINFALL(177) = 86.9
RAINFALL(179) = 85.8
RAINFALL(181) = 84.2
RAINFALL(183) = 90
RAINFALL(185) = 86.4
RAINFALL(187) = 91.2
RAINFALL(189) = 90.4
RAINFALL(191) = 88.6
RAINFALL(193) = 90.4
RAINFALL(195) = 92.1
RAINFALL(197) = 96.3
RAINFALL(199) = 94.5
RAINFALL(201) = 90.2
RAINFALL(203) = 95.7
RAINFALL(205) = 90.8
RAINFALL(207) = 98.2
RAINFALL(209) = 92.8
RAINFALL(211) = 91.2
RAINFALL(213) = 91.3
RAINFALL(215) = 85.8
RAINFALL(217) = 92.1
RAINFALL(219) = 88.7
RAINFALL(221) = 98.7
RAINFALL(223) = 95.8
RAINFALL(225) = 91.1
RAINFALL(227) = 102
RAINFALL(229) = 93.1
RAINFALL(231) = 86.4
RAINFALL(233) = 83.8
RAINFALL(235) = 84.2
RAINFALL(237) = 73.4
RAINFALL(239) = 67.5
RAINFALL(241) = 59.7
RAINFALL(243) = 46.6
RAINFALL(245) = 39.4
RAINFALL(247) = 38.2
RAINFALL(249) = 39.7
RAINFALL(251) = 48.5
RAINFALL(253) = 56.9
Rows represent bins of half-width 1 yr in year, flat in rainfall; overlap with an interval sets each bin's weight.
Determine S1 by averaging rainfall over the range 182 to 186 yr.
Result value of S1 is 88.2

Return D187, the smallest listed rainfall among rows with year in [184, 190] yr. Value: 86.4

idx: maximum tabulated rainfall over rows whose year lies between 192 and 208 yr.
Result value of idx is 98.2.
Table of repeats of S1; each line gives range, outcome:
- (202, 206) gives 93.2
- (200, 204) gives 93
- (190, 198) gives 91.8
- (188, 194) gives 89.8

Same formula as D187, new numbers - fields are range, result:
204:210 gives 90.8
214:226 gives 85.8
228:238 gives 73.4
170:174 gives 84.4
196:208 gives 90.2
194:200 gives 92.1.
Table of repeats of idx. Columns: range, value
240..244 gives 59.7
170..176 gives 87.7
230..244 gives 86.4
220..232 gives 102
